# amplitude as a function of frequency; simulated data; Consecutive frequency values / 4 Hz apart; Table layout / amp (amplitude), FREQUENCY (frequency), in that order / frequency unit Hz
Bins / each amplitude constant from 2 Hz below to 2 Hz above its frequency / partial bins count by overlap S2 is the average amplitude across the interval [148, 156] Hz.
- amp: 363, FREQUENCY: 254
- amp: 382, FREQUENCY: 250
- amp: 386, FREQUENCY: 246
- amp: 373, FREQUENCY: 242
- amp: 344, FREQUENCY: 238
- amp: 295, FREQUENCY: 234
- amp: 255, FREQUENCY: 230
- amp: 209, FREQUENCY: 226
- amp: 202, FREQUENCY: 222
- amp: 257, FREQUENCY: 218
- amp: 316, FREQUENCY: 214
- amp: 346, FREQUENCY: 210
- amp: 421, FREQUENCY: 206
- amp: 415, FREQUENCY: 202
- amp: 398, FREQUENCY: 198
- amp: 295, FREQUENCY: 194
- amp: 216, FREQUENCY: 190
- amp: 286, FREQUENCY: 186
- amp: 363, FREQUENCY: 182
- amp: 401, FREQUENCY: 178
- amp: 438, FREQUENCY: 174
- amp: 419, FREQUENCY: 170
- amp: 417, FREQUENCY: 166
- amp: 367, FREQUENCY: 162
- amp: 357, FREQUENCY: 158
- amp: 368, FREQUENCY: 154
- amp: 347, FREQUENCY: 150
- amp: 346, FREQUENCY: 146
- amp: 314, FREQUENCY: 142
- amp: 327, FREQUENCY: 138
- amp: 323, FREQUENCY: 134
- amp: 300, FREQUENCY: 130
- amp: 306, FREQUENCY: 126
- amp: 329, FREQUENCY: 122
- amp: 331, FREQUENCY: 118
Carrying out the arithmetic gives 358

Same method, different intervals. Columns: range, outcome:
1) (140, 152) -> 336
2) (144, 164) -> 357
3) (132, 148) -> 328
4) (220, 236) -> 240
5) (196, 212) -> 395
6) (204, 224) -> 308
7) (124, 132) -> 303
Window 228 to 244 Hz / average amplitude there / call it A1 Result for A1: 317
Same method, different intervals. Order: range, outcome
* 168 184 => 405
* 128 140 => 317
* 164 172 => 418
